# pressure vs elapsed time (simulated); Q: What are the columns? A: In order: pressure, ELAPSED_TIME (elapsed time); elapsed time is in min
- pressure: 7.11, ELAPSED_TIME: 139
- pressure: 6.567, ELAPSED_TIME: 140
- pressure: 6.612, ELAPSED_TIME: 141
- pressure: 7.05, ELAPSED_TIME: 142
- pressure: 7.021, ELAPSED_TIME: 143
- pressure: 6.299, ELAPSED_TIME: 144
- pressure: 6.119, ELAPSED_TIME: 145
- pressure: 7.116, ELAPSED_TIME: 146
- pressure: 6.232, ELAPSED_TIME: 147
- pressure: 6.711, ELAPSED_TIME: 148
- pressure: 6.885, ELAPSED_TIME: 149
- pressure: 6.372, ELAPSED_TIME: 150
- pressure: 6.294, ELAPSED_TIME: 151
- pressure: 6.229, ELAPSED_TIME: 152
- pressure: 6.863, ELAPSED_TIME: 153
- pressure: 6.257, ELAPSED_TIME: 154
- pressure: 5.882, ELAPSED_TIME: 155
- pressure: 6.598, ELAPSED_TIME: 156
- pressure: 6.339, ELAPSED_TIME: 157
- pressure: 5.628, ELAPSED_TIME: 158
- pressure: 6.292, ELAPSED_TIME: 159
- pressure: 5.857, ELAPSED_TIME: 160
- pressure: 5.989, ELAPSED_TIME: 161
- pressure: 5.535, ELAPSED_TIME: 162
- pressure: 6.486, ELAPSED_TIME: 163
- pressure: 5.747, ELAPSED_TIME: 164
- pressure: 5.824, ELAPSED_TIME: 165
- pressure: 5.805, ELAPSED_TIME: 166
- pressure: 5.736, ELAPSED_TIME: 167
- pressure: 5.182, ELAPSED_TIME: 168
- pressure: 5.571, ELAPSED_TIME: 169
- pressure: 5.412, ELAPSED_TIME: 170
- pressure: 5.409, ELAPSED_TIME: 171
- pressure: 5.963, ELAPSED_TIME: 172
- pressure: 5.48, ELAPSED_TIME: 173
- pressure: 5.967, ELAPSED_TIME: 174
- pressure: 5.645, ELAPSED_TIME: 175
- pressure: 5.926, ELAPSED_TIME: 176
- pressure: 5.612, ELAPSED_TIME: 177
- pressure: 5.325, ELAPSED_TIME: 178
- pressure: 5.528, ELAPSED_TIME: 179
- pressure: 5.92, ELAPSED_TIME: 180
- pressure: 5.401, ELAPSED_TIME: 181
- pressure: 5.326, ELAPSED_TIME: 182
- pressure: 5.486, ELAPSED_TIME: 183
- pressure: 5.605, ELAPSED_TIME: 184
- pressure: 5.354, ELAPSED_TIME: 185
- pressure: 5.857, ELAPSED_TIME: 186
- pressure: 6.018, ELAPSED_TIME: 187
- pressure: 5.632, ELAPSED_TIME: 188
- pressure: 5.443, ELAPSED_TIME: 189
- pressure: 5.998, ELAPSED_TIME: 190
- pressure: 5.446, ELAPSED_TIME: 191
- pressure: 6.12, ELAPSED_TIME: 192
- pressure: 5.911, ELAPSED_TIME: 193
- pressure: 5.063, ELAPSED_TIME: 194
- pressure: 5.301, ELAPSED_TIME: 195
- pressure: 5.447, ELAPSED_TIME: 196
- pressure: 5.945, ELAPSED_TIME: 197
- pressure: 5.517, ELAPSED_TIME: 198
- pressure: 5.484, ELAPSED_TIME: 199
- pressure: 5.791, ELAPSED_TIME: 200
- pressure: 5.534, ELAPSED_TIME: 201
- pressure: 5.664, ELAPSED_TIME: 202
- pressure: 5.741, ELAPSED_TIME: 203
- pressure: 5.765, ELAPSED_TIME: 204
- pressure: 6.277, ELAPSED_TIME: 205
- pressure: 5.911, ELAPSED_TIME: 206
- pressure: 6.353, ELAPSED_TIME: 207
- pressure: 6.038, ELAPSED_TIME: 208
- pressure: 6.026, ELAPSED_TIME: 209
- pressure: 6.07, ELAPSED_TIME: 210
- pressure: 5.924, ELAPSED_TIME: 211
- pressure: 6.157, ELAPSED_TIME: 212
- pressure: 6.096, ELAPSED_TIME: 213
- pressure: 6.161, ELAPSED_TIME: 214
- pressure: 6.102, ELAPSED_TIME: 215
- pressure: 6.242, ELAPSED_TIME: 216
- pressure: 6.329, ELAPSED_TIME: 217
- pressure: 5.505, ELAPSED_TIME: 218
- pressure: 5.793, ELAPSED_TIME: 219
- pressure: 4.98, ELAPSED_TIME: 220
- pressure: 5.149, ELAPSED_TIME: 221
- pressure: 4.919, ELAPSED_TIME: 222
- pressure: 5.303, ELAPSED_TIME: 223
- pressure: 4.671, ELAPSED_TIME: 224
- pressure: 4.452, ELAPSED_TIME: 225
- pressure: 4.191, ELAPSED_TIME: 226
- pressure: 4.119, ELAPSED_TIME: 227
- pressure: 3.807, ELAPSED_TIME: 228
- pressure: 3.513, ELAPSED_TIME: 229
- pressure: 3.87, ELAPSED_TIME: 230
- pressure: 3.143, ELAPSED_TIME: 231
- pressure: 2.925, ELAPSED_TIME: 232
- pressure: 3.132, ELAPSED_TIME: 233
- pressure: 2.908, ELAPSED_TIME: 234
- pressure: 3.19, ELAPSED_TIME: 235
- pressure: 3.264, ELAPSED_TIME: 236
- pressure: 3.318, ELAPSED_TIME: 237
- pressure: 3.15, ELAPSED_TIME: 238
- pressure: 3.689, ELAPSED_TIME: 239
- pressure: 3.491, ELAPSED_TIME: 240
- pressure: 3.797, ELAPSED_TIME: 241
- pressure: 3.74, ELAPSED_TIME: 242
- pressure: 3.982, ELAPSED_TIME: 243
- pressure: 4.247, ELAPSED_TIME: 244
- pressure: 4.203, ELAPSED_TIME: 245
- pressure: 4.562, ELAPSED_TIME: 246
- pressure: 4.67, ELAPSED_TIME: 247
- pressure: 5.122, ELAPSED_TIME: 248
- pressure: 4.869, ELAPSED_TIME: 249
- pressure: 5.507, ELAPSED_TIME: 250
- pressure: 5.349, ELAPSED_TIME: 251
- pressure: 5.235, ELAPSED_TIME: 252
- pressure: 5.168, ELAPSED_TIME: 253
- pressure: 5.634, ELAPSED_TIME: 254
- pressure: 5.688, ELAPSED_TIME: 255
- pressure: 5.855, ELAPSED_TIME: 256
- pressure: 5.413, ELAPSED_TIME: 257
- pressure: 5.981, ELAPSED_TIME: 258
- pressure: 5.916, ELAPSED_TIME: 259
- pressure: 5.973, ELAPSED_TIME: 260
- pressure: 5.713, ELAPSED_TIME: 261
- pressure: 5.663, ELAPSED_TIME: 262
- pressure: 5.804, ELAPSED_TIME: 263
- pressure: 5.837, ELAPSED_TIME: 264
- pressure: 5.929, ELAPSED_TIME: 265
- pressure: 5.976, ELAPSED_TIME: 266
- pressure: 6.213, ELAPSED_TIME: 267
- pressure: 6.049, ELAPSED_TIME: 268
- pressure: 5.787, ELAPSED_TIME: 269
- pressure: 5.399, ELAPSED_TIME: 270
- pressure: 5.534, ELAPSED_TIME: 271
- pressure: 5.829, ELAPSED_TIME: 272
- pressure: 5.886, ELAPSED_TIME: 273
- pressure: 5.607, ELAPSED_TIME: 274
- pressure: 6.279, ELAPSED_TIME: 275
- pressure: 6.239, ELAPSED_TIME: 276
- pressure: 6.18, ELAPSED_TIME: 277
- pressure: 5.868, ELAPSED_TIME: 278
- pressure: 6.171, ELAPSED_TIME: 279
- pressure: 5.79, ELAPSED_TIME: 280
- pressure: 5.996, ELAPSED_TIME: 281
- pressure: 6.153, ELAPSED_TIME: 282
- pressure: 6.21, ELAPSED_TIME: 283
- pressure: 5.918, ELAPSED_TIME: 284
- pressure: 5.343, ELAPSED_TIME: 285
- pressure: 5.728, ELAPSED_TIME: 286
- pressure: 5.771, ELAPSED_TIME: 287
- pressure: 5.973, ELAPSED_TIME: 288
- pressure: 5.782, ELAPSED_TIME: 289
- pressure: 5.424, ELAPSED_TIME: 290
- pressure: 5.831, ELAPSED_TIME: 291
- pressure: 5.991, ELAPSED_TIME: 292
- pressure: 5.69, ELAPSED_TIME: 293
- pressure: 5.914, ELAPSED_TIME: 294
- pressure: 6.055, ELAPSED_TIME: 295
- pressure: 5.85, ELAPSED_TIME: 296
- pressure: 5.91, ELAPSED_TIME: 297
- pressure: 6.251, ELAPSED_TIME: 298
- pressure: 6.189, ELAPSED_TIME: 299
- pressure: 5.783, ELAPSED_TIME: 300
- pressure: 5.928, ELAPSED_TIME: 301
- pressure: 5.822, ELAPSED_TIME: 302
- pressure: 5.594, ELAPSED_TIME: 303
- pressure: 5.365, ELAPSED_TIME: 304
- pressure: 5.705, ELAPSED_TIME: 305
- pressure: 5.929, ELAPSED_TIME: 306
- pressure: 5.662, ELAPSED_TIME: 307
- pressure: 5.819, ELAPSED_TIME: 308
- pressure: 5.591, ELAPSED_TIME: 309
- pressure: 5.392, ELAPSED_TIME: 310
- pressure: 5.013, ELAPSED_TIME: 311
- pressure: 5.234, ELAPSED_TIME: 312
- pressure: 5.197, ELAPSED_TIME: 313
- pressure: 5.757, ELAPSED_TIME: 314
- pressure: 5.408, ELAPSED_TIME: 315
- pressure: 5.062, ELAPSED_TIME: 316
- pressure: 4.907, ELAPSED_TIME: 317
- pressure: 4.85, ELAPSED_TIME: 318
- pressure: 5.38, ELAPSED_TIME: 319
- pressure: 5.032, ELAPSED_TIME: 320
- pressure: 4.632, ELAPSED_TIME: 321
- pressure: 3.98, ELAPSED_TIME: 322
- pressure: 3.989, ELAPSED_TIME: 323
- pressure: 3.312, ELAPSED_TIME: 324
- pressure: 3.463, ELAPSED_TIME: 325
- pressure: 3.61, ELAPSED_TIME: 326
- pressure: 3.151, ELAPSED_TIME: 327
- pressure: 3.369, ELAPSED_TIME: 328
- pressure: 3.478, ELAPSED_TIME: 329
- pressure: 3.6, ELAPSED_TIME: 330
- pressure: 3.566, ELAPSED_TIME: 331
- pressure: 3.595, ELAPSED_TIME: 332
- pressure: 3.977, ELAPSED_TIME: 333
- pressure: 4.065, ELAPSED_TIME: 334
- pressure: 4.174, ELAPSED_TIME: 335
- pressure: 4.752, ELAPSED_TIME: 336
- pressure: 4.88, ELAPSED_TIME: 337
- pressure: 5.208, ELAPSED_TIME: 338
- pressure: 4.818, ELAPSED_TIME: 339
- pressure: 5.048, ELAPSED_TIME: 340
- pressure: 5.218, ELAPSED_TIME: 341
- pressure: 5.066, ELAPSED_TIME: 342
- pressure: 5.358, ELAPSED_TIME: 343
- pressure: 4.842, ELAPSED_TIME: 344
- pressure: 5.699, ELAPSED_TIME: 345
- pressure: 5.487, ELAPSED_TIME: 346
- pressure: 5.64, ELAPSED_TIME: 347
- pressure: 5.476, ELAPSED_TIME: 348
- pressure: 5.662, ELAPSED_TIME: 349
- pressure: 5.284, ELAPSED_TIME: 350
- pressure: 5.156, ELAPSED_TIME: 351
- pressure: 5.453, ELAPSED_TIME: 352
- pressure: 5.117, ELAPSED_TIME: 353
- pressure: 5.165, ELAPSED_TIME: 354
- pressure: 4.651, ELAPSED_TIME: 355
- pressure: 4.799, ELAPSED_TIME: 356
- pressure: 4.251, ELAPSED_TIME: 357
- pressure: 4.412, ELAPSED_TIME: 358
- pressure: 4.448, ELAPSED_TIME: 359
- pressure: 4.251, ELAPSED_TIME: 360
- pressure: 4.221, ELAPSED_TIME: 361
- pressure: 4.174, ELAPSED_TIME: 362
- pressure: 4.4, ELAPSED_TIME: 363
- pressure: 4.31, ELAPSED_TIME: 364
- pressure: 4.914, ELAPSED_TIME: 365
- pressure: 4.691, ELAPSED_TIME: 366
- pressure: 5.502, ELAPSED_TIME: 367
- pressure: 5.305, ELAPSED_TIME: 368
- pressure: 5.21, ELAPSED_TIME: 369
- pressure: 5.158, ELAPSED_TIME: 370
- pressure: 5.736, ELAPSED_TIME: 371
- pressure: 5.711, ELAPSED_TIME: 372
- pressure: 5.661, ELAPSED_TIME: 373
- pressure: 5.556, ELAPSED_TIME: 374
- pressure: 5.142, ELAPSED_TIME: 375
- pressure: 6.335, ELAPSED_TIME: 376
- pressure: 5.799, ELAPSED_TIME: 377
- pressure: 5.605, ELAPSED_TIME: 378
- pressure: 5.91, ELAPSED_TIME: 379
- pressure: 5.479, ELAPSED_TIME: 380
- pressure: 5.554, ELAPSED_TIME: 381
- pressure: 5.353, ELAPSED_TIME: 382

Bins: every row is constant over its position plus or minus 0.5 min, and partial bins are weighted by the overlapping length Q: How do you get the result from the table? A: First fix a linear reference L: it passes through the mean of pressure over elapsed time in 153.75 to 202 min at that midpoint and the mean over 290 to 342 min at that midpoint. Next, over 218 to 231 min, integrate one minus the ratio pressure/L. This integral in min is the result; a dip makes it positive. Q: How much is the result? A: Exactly 2.2 min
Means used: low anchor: 5.72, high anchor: 4.99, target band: 4.55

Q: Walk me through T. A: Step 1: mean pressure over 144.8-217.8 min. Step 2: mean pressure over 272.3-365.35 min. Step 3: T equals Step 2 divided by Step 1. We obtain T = 0.87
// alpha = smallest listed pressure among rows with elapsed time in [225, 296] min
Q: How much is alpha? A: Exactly 2.908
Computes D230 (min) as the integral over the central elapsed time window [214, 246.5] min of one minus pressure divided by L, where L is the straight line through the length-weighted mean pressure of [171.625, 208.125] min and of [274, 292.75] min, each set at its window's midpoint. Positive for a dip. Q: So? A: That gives 8.5 min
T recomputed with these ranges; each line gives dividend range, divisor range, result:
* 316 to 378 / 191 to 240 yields 0.95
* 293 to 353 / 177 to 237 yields 0.96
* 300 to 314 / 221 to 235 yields 1.42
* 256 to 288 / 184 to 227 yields 1.04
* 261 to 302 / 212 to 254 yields 1.30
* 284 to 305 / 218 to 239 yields 1.45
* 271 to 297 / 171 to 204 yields 1.05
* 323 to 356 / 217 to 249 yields 1.11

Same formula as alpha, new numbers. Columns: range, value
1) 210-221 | 4.98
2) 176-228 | 3.807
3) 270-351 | 3.151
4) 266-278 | 5.399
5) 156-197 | 5.063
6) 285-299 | 5.343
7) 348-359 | 4.251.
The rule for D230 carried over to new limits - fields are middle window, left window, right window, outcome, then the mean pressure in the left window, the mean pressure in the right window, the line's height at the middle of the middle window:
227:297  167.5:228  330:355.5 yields 1.59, 5.59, 4.91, 5.29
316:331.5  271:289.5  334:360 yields 3.72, 5.92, 5.01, 5.33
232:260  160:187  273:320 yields 5.98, 5.67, 5.72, 5.7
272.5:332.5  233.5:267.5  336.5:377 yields -4.07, 4.85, 5.09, 4.97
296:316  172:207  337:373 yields -1.64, 5.67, 5.03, 5.22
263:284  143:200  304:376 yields -2.74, 5.87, 4.86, 5.26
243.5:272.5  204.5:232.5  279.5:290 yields 0.56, 5.22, 5.85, 5.59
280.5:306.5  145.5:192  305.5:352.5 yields -4.20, 5.9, 4.79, 5.04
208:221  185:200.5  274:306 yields -0.49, 5.65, 5.89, 5.71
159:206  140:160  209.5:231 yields 1.28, 6.45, 5.16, 5.85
